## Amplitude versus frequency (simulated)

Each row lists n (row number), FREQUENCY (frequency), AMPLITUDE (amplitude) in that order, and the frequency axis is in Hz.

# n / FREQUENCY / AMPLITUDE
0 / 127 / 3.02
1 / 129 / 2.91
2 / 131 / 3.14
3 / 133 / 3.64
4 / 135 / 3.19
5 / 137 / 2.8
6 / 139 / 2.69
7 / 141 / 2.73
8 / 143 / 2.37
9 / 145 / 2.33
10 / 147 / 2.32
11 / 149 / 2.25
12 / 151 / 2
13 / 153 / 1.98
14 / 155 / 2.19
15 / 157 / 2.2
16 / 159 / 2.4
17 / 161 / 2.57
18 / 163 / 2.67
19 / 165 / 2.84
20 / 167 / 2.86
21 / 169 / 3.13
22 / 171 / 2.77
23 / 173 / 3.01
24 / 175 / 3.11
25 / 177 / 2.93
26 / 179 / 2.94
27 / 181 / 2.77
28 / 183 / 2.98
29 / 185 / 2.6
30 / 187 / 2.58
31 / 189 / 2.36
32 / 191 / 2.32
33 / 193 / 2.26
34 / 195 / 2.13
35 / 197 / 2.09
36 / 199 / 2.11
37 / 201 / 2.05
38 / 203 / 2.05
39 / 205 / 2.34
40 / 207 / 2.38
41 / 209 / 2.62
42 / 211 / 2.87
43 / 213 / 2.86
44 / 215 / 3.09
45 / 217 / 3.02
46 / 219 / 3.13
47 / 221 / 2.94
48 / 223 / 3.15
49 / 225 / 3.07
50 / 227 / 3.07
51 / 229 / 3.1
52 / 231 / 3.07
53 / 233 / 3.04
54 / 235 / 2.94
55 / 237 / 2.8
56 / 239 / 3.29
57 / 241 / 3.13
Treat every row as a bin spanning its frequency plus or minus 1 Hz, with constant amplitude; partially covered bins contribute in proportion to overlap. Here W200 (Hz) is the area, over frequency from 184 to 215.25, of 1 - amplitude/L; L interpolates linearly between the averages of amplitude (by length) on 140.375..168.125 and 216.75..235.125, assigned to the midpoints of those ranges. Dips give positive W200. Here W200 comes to 4.6 Hz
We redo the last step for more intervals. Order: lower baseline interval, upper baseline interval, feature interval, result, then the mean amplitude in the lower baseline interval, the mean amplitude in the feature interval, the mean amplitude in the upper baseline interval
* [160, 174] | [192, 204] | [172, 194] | -2.18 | 2.84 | 2.71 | 2.11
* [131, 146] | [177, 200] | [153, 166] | 1.21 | 2.84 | 2.44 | 2.49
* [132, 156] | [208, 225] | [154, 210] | 4.28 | 2.54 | 2.55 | 2.97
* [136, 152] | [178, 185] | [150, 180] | 0.45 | 2.44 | 2.64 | 2.85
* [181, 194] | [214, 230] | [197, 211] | 2.54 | 2.54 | 2.29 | 3.07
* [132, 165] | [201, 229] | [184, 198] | 1.90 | 2.53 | 2.33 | 2.8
